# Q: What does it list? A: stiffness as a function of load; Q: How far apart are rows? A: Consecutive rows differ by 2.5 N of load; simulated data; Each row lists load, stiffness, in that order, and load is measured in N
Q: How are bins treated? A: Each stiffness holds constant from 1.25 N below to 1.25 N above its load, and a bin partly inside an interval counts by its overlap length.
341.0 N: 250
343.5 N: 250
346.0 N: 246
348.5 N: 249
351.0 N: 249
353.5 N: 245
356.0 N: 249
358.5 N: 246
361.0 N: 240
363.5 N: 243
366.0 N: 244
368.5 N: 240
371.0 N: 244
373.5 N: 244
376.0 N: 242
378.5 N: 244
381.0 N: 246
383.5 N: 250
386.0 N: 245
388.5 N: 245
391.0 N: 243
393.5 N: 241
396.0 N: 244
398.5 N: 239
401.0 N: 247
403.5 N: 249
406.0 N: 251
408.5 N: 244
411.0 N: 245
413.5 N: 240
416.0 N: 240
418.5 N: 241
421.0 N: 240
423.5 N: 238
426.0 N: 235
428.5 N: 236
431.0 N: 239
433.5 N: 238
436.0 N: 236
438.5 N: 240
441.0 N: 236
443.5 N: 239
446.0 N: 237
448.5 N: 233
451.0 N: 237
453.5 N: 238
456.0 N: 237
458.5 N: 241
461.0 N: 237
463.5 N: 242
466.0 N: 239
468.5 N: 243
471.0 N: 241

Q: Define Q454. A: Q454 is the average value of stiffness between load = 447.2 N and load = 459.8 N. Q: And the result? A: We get 237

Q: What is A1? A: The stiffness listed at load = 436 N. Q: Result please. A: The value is 236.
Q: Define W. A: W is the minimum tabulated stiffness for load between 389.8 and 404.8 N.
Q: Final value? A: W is 239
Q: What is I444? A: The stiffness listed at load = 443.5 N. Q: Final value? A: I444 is 239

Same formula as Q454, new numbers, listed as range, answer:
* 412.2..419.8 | 240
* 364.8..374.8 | 243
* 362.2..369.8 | 242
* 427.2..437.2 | 237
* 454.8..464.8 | 239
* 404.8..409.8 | 247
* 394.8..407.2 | 246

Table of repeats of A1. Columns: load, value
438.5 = 240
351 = 249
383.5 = 250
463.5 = 242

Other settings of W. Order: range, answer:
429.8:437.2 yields 236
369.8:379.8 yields 242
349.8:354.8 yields 245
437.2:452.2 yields 233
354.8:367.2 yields 240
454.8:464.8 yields 237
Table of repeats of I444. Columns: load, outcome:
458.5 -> 241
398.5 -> 239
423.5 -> 238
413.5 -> 240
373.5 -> 244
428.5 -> 236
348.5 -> 249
